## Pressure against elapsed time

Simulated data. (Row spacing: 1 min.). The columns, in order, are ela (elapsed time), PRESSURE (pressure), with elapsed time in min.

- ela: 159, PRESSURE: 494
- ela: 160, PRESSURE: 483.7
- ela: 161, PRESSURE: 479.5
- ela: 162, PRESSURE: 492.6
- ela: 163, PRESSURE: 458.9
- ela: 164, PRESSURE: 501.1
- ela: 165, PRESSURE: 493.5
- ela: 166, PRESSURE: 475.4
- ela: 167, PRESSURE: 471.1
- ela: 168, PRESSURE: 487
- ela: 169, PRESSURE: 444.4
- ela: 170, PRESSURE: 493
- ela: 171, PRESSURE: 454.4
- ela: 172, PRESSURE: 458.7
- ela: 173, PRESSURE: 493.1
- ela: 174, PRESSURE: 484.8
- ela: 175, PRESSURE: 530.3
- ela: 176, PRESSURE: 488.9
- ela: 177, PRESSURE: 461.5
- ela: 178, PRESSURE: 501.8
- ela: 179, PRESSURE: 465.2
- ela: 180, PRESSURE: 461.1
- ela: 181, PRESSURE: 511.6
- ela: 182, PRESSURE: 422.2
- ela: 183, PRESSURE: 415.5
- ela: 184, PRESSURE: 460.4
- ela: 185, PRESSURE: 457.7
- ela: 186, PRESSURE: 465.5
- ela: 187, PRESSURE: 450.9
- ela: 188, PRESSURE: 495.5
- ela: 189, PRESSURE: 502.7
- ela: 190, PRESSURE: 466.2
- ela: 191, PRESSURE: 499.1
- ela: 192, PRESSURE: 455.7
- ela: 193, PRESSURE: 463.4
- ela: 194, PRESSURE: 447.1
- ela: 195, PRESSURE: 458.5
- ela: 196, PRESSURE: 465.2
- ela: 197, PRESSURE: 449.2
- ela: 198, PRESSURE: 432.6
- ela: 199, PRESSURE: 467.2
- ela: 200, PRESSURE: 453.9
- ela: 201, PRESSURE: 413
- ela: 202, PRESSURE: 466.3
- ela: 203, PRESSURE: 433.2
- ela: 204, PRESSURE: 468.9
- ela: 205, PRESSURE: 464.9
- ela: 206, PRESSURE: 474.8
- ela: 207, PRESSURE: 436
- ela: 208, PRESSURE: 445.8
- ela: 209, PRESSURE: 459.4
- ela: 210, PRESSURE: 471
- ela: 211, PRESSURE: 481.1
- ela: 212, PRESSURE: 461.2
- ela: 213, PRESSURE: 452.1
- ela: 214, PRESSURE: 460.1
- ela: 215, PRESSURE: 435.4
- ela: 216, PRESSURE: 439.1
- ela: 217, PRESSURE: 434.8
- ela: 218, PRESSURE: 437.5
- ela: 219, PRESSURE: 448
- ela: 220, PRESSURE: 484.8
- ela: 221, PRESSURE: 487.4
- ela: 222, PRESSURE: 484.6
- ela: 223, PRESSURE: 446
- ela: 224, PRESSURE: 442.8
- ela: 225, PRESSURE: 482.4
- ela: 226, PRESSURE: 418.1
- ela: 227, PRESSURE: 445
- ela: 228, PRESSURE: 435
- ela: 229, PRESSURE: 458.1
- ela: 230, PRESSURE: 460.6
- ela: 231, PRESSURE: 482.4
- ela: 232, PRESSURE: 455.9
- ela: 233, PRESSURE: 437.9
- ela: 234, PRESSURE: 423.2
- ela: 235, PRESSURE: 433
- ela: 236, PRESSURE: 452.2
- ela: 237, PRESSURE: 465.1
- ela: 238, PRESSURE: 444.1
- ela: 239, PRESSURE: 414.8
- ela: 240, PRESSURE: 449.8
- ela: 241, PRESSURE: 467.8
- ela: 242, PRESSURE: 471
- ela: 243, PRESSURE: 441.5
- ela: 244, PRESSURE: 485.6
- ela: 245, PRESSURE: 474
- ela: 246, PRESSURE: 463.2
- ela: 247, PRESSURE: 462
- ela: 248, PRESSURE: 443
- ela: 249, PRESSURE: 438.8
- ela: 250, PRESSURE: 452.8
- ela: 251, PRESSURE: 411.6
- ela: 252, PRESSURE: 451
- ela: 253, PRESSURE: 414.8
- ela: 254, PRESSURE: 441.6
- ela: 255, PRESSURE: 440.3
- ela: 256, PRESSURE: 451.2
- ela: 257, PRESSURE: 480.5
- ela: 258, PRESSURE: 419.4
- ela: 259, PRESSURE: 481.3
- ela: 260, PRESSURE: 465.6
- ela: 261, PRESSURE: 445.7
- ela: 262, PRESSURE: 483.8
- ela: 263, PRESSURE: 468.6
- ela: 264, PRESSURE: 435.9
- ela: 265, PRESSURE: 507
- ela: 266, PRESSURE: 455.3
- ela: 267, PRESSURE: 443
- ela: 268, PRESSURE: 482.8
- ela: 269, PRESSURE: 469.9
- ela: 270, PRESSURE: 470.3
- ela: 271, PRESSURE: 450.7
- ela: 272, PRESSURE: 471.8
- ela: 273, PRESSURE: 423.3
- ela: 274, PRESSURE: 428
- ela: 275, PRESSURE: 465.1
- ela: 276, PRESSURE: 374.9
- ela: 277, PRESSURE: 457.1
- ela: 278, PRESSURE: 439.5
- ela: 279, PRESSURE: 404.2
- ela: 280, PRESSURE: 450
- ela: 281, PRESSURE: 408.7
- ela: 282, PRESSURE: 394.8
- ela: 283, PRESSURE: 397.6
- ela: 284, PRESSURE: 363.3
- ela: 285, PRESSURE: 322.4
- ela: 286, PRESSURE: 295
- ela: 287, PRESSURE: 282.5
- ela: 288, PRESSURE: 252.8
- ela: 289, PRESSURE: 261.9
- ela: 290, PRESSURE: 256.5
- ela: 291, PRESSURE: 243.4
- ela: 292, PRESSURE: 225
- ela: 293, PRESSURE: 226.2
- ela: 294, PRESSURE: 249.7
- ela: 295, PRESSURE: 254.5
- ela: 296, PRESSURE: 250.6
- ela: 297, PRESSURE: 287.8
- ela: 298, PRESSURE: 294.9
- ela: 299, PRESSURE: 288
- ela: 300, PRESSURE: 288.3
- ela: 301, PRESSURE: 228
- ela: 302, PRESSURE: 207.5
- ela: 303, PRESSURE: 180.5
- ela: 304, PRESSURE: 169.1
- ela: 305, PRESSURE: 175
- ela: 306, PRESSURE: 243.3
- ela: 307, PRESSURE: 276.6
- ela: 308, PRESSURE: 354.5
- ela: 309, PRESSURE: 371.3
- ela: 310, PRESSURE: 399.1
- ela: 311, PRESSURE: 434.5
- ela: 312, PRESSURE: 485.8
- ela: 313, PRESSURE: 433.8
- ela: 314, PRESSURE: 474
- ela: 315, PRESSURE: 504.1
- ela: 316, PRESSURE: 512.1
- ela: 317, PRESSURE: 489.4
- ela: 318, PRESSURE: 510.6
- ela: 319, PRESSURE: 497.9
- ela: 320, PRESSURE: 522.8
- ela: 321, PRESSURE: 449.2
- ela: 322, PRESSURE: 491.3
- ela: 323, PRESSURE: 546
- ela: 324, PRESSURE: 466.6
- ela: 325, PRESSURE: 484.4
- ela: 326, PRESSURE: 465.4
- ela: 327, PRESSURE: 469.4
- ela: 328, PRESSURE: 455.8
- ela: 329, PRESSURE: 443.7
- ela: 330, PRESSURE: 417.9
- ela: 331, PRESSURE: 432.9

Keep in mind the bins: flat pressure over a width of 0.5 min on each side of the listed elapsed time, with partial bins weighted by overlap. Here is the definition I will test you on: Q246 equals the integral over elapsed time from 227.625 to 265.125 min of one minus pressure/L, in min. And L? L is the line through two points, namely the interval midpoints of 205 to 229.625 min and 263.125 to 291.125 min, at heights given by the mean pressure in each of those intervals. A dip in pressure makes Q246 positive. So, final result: -2.1 min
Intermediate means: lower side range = 455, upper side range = 400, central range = 452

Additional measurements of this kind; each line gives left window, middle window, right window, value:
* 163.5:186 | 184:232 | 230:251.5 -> 0.44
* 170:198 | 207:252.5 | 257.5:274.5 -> 1.05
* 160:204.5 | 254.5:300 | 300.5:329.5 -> 4.33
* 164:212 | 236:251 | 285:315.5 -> -2.79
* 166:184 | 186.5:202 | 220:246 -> 0.18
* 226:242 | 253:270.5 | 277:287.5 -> -2.21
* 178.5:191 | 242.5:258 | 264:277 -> 0.23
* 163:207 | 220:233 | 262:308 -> -1.31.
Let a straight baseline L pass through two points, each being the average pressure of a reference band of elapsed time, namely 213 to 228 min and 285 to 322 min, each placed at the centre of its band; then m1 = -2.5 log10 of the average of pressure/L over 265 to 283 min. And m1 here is -0.18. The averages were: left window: 453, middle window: 441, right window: 332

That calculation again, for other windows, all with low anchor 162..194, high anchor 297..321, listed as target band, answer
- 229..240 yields -0.054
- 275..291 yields 0.083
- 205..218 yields -0.021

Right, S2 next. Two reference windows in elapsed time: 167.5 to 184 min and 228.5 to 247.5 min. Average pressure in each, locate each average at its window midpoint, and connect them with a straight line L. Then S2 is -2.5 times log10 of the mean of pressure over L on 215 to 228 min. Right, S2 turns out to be 0.02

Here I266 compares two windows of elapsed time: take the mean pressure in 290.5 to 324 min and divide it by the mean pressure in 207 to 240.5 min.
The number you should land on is 0.78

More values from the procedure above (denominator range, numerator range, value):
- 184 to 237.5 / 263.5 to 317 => 0.78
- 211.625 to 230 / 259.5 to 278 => 1.00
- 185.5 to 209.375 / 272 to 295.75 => 0.75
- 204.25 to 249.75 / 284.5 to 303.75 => 0.56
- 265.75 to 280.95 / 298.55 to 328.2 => 0.89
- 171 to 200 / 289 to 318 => 0.68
